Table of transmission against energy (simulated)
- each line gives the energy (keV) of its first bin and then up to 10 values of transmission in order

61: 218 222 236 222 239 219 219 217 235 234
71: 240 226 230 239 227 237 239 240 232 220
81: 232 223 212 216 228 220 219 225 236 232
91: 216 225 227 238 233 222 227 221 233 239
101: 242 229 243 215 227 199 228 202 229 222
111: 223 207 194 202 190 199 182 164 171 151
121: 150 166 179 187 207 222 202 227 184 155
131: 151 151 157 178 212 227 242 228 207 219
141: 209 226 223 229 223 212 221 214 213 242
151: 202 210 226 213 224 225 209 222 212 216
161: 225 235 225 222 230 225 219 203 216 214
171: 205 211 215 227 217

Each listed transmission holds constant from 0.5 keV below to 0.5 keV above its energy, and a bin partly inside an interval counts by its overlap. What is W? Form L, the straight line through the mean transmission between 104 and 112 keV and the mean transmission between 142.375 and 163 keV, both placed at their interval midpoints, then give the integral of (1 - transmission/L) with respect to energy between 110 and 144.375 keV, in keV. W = 3.7 keV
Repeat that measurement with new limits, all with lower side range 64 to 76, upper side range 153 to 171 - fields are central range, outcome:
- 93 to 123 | 2.3 keV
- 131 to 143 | 1.0 keV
